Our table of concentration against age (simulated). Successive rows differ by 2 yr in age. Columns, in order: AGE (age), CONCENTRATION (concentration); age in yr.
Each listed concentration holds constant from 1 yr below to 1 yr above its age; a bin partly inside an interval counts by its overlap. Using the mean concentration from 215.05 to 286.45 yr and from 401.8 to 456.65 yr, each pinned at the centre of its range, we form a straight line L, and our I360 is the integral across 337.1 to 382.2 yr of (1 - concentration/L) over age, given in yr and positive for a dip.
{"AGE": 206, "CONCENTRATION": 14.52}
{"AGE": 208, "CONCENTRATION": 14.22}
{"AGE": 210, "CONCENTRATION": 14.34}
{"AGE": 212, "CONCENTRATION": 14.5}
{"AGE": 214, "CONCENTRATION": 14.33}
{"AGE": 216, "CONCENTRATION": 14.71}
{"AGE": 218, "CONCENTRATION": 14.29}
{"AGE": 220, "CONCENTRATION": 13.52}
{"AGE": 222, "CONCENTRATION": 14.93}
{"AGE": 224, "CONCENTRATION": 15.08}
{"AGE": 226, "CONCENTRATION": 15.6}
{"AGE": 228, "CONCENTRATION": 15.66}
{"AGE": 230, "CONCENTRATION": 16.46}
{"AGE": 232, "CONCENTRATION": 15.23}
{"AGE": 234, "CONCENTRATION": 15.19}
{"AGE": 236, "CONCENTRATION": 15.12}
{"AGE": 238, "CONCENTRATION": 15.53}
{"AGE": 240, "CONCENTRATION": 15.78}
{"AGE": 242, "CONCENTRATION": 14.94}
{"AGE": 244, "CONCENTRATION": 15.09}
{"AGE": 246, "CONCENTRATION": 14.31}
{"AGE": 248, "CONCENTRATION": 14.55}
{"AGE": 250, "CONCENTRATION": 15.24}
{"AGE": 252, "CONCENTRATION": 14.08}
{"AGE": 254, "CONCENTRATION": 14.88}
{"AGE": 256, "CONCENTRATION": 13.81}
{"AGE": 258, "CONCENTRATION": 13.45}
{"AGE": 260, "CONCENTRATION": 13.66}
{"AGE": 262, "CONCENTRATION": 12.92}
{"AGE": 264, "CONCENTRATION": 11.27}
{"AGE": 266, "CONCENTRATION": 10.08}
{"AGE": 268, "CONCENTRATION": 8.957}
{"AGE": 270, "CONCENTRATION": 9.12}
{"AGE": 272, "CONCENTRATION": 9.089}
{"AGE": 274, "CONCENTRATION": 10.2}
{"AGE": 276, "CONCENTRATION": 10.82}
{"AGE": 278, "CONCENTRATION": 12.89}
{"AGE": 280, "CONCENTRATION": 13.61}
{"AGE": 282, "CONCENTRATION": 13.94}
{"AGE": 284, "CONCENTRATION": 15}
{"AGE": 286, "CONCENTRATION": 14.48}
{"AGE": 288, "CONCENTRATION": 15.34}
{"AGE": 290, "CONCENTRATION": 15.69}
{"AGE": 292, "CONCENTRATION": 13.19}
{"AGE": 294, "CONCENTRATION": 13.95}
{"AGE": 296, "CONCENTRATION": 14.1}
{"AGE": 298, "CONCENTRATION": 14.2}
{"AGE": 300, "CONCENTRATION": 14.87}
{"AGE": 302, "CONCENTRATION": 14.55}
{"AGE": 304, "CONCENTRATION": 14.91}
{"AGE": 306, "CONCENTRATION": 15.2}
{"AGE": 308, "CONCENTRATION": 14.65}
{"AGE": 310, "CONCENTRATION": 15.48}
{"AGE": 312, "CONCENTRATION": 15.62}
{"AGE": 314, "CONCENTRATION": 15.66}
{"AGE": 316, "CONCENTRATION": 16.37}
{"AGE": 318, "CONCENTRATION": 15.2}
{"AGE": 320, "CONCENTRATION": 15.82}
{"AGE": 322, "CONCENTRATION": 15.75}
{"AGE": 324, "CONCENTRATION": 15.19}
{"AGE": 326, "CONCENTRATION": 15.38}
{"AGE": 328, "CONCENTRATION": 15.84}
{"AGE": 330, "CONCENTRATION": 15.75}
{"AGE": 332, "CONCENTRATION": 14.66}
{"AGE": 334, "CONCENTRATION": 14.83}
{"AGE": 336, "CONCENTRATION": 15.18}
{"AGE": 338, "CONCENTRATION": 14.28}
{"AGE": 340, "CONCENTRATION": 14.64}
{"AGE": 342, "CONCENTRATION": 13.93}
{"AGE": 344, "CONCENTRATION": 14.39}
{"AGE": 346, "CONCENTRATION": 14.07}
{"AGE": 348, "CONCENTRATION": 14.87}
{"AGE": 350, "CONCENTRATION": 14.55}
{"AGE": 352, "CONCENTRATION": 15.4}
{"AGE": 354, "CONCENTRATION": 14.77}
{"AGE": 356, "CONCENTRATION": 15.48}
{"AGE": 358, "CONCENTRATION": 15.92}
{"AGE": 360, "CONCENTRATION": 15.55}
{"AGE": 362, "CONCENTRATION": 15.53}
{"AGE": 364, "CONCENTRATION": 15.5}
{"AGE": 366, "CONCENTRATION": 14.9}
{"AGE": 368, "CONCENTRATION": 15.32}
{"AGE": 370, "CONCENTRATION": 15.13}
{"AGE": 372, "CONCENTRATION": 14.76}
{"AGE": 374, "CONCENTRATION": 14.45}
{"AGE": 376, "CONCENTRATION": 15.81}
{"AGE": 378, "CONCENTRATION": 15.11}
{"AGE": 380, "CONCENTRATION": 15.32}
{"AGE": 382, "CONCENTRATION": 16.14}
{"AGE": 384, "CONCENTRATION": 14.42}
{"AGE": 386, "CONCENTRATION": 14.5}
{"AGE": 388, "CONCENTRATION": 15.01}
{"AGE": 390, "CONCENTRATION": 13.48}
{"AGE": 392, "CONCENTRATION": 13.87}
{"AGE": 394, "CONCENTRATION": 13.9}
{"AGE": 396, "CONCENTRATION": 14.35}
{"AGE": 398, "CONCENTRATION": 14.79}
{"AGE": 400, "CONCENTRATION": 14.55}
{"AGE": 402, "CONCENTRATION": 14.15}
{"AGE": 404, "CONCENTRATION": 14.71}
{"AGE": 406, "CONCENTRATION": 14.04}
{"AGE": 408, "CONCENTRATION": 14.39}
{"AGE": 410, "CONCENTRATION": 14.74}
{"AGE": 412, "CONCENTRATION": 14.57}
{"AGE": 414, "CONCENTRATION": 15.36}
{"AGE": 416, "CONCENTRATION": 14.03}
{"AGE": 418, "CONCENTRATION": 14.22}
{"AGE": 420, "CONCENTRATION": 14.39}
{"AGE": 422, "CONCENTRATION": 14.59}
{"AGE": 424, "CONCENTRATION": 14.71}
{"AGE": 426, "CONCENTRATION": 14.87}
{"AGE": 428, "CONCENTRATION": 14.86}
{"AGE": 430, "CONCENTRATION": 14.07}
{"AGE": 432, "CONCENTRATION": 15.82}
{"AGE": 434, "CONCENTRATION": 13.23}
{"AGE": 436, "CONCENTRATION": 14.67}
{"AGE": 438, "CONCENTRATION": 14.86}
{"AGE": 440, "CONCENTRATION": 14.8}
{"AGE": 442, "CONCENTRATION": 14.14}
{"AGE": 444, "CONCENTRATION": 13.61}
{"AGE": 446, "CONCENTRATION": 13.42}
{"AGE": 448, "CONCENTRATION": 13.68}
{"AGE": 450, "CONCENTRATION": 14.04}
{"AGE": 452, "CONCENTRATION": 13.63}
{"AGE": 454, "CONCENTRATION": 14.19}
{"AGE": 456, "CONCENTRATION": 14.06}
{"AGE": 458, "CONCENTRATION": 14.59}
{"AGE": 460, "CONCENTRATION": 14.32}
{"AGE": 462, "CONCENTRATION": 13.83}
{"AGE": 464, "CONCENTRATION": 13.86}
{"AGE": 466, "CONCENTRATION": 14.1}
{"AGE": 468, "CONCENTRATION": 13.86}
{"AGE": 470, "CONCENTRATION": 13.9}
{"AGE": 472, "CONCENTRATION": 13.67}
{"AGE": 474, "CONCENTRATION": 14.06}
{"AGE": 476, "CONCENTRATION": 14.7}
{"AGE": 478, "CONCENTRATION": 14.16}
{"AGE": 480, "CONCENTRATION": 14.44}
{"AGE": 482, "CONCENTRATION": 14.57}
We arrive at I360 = -2.93 yr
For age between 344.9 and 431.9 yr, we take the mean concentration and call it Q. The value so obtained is 14.8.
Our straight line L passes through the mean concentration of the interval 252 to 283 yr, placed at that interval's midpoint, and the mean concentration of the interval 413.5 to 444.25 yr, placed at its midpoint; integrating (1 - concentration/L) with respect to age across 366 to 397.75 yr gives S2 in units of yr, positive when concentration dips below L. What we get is -2.30 yr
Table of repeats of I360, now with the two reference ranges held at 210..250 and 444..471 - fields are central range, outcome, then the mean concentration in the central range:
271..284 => 2.43 yr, 12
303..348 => -1.77 yr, 15.1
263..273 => 3.45 yr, 9.7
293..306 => 0.16 yr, 14.5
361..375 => -0.71 yr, 15.1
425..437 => -0.44 yr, 14.6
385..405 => -0.14 yr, 14.3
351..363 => -0.87 yr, 15.4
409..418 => -0.30 yr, 14.6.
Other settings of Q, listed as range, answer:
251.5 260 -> 14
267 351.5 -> 14.2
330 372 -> 15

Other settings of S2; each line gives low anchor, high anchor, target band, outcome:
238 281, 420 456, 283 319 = -4.7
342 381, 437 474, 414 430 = -0.2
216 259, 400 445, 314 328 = -0.9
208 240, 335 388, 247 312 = 6.8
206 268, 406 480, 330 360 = -1.1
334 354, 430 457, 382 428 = -0.5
